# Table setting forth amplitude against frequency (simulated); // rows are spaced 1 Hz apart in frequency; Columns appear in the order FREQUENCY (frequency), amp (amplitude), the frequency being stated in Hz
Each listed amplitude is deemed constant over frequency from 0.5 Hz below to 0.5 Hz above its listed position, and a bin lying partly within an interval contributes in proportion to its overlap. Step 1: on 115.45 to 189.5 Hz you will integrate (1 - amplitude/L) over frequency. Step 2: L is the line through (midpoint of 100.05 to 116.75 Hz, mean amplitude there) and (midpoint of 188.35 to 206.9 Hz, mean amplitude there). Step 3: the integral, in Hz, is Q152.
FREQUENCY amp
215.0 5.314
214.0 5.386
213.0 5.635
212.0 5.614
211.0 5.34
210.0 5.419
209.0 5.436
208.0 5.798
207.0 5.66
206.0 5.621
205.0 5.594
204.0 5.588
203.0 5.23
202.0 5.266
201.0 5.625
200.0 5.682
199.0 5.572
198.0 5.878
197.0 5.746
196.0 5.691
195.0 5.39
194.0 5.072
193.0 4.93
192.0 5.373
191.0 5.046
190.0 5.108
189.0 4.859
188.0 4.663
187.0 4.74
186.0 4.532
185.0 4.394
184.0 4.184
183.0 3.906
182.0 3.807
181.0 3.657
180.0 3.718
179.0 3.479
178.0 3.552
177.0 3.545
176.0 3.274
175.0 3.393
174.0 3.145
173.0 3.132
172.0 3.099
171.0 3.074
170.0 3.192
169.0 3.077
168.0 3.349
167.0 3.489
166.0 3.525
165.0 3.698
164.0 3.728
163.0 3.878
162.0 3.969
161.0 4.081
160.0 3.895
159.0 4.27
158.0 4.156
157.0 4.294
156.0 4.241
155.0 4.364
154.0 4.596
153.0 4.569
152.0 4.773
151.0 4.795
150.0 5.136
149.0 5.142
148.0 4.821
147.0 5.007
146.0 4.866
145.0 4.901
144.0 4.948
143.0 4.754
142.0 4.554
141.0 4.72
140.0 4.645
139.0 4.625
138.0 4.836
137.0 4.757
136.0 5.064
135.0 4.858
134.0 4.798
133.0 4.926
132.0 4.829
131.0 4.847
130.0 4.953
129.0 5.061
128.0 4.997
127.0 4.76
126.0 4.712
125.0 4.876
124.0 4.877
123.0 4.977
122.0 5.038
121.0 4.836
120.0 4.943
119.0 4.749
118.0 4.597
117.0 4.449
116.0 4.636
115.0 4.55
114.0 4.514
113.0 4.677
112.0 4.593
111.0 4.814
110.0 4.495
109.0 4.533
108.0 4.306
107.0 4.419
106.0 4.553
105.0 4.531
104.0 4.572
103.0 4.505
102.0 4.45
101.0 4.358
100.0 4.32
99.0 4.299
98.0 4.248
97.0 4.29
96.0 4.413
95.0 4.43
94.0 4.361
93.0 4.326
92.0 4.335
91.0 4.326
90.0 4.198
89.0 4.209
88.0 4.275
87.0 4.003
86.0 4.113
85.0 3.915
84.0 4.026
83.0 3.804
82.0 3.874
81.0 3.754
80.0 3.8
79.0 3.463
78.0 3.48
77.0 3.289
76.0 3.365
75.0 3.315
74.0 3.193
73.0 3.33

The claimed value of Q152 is 8.8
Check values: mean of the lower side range 4.52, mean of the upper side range 5.4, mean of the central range 4.35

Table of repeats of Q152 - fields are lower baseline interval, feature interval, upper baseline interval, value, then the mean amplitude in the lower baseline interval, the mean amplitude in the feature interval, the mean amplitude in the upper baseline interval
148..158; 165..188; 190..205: 6.5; 4.64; 3.63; 5.43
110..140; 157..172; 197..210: 4.4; 4.79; 3.67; 5.58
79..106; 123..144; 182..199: -1.4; 4.21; 4.83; 4.95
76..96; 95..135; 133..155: -2.2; 3.99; 4.65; 4.81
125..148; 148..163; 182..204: 1.4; 4.84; 4.44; 5.07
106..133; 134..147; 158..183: -1.7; 4.73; 4.8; 3.56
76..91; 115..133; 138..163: -2.2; 3.87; 4.83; 4.58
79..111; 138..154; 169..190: -3.4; 4.26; 4.81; 3.78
